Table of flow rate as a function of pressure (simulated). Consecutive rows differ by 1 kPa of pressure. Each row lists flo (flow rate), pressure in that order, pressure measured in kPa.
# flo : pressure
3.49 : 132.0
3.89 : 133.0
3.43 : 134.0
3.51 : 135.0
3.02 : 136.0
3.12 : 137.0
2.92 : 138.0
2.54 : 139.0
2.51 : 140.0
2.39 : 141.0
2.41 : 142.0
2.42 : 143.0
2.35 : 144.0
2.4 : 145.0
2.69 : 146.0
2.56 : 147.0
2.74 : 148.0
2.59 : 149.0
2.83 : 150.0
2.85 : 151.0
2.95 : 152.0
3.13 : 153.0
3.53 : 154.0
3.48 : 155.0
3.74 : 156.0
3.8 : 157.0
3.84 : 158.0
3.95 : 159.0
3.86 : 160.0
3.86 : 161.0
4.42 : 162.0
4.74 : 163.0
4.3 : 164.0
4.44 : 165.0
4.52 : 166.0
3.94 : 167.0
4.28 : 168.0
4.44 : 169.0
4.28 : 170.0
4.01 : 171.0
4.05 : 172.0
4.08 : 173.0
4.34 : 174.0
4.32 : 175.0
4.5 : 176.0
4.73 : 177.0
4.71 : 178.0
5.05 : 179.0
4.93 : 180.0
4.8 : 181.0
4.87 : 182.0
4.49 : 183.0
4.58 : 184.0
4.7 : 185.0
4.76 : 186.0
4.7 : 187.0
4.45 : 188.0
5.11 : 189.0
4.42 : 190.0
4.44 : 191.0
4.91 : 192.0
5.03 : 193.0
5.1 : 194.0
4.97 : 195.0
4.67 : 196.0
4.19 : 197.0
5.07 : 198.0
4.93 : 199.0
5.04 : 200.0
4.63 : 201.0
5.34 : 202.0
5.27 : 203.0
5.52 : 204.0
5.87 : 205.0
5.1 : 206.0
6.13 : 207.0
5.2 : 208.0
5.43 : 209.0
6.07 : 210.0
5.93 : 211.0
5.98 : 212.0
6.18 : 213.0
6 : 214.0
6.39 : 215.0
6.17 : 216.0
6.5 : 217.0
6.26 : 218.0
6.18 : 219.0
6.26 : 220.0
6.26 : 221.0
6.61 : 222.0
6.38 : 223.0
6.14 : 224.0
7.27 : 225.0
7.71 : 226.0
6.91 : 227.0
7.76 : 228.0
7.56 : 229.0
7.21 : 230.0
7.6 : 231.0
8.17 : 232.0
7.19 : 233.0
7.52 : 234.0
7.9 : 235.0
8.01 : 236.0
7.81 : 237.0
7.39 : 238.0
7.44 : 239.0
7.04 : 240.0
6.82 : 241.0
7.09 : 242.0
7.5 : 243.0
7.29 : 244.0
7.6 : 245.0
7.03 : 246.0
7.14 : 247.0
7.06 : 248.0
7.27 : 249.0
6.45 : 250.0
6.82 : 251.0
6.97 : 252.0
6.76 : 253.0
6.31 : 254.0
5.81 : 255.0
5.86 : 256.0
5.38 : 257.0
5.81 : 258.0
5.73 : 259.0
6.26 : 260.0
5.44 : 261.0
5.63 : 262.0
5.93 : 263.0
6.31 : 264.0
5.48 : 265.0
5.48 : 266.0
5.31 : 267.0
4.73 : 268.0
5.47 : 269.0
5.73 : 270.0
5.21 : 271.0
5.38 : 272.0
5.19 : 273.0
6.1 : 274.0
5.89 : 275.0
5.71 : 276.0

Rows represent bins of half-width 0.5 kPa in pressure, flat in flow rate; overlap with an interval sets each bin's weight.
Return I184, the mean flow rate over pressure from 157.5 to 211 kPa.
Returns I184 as 4.72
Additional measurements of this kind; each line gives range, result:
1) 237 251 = 7.17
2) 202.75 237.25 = 6.58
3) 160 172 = 4.27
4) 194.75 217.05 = 5.49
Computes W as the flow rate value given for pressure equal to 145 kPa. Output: 2.4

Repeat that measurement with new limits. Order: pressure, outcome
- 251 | 6.82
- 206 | 5.1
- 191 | 4.44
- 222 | 6.61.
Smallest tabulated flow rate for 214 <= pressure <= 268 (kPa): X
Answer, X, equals 4.73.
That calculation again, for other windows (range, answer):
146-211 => 2.56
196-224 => 4.19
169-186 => 4.01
